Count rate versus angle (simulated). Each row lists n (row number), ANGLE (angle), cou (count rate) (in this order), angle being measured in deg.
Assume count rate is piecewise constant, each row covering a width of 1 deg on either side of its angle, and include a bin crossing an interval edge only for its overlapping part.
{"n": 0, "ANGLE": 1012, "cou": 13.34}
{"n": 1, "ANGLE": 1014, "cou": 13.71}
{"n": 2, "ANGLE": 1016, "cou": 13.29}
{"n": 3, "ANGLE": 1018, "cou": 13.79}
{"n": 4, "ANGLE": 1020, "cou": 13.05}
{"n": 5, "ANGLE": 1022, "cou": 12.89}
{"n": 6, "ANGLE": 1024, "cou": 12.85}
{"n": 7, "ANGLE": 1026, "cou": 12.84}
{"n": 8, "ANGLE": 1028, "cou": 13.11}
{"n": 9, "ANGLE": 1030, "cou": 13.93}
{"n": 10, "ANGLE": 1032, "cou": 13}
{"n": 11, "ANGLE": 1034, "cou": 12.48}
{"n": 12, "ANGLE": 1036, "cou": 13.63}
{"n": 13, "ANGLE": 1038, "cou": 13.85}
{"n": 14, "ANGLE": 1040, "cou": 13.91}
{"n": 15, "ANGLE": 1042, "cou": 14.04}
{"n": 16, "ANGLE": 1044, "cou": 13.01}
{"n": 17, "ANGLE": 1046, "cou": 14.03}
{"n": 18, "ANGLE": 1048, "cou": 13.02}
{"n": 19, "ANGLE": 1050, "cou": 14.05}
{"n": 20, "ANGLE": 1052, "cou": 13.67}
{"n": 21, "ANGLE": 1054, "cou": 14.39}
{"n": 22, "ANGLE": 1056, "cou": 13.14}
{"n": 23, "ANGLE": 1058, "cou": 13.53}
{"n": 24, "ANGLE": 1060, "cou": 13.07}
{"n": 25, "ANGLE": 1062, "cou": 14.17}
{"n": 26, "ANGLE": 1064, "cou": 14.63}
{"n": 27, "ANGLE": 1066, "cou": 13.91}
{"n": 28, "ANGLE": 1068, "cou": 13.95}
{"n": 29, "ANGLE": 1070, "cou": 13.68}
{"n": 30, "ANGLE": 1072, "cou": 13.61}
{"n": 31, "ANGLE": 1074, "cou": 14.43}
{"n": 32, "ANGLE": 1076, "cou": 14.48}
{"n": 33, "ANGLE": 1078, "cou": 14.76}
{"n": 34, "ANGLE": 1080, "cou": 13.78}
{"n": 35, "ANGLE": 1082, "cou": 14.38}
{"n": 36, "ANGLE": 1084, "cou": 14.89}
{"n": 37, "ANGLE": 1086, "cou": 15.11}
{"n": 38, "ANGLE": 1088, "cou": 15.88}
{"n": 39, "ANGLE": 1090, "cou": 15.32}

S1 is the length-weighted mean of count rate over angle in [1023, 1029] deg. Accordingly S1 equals 12.9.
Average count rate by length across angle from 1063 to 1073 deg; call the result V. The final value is 14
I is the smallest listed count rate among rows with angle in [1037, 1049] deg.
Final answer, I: 13.01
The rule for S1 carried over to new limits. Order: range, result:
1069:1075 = 13.9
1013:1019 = 13.6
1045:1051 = 13.7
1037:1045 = 13.7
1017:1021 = 13.4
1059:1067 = 13.9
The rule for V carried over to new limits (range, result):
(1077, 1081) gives 14.3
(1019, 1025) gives 12.9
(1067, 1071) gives 13.8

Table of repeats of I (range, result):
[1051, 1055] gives 13.67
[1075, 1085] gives 13.78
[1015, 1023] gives 12.89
